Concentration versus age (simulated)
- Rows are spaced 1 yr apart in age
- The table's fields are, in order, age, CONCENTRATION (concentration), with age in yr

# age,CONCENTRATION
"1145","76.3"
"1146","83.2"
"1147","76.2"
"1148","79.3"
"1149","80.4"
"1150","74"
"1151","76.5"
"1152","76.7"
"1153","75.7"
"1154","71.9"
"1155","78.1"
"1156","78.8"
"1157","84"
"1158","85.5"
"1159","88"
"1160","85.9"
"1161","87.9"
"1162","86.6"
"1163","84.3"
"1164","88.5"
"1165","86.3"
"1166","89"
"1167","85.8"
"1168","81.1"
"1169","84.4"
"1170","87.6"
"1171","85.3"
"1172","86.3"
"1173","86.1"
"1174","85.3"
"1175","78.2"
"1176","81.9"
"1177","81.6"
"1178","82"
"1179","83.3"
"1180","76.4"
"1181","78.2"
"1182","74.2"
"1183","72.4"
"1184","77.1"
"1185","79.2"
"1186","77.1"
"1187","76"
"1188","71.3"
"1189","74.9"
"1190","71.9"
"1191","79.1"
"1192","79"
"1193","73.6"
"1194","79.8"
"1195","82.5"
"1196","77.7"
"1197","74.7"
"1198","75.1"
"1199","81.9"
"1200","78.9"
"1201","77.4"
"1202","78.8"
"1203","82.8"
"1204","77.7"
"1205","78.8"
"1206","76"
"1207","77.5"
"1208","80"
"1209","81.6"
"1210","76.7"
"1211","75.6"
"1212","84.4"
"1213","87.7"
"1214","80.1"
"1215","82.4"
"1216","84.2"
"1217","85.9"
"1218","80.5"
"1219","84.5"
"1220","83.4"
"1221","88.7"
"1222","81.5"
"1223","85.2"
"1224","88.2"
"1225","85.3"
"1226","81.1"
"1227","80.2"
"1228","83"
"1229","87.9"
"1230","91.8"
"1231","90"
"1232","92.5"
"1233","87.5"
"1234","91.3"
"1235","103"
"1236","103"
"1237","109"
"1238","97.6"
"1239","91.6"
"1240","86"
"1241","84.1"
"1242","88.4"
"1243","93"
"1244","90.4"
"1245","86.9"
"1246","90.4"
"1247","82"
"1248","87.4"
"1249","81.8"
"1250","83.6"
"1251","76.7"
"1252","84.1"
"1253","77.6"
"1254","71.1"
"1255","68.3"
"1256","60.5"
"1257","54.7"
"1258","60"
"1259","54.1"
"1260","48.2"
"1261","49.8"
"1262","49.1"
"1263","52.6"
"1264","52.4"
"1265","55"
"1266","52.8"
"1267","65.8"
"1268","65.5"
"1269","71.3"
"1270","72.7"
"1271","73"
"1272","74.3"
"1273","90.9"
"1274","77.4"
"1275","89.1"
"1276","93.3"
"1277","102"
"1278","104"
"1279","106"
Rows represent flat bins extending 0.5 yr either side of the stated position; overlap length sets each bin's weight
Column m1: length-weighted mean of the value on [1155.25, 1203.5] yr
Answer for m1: 80.9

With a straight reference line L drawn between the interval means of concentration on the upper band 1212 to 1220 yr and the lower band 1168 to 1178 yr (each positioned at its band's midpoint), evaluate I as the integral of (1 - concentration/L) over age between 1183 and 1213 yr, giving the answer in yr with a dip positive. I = 2.1 yr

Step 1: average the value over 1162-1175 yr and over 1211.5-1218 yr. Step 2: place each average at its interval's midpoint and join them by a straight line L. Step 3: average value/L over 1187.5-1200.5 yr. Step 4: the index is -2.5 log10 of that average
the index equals 0.10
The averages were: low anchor 85.6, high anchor 83.8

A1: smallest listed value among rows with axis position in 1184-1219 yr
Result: 71.3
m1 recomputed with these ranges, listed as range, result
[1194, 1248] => 85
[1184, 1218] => 78.8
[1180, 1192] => 75.8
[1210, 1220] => 82.5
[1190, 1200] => 77.9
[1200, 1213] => 79.3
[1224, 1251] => 89.3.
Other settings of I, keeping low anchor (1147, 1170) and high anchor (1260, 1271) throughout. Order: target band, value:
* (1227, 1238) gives -4.57 yr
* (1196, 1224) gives -3.96 yr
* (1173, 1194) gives -0.31 yr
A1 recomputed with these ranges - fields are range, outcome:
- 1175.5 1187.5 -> 72.4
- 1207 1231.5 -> 75.6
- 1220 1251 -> 76.7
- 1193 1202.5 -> 73.6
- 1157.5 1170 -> 81.1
